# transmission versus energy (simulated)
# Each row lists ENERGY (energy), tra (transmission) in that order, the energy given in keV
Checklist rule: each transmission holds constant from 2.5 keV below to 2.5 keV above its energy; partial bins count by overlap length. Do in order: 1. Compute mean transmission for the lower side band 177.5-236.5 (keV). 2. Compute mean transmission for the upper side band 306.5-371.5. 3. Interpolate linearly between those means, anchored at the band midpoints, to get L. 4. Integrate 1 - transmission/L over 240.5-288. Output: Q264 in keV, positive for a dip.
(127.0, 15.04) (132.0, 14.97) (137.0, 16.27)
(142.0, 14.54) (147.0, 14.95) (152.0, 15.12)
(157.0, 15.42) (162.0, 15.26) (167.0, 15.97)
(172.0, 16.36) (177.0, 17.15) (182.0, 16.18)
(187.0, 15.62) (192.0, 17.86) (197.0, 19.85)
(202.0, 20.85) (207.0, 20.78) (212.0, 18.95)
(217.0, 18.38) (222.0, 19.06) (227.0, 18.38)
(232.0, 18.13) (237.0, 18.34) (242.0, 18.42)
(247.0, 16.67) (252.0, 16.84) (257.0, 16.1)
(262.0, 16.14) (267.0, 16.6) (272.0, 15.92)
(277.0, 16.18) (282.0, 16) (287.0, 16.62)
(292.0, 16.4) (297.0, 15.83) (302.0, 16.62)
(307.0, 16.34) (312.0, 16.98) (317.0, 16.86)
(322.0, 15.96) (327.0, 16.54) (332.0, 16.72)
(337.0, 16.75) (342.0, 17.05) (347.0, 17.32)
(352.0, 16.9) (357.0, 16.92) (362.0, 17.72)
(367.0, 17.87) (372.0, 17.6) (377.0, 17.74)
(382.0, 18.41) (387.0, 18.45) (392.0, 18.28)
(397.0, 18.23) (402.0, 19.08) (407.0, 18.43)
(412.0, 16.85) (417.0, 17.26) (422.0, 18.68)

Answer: 3.5 keV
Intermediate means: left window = 18.5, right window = 17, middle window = 16.5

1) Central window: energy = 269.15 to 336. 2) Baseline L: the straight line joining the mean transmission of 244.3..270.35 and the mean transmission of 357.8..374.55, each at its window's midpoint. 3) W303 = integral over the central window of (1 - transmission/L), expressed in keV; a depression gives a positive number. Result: 2.2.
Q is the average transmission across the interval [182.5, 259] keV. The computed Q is 18.2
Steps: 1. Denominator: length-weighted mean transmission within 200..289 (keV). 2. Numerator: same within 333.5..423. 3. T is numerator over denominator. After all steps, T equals 1.00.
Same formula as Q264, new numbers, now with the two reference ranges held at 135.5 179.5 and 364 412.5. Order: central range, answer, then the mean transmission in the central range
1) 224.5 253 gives -2.3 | 17.8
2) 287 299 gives 0.6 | 16.2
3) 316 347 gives 1.5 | 16.7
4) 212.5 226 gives -2.0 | 18.7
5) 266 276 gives 0.4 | 16.2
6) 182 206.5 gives -3.7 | 18.5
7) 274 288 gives 0.6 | 16.2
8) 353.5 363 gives 0.3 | 17.2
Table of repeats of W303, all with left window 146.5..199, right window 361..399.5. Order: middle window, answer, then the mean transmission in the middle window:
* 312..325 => 0.8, 16.5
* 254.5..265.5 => 0.6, 16.2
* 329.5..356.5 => 1.2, 16.9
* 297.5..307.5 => 0.6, 16.4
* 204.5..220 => -2.5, 19.4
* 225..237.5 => -1.1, 18.3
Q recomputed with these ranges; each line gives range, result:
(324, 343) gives 16.7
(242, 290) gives 16.4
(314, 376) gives 17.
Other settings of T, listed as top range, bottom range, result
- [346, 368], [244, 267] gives 1.05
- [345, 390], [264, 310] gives 1.09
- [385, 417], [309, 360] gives 1.08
